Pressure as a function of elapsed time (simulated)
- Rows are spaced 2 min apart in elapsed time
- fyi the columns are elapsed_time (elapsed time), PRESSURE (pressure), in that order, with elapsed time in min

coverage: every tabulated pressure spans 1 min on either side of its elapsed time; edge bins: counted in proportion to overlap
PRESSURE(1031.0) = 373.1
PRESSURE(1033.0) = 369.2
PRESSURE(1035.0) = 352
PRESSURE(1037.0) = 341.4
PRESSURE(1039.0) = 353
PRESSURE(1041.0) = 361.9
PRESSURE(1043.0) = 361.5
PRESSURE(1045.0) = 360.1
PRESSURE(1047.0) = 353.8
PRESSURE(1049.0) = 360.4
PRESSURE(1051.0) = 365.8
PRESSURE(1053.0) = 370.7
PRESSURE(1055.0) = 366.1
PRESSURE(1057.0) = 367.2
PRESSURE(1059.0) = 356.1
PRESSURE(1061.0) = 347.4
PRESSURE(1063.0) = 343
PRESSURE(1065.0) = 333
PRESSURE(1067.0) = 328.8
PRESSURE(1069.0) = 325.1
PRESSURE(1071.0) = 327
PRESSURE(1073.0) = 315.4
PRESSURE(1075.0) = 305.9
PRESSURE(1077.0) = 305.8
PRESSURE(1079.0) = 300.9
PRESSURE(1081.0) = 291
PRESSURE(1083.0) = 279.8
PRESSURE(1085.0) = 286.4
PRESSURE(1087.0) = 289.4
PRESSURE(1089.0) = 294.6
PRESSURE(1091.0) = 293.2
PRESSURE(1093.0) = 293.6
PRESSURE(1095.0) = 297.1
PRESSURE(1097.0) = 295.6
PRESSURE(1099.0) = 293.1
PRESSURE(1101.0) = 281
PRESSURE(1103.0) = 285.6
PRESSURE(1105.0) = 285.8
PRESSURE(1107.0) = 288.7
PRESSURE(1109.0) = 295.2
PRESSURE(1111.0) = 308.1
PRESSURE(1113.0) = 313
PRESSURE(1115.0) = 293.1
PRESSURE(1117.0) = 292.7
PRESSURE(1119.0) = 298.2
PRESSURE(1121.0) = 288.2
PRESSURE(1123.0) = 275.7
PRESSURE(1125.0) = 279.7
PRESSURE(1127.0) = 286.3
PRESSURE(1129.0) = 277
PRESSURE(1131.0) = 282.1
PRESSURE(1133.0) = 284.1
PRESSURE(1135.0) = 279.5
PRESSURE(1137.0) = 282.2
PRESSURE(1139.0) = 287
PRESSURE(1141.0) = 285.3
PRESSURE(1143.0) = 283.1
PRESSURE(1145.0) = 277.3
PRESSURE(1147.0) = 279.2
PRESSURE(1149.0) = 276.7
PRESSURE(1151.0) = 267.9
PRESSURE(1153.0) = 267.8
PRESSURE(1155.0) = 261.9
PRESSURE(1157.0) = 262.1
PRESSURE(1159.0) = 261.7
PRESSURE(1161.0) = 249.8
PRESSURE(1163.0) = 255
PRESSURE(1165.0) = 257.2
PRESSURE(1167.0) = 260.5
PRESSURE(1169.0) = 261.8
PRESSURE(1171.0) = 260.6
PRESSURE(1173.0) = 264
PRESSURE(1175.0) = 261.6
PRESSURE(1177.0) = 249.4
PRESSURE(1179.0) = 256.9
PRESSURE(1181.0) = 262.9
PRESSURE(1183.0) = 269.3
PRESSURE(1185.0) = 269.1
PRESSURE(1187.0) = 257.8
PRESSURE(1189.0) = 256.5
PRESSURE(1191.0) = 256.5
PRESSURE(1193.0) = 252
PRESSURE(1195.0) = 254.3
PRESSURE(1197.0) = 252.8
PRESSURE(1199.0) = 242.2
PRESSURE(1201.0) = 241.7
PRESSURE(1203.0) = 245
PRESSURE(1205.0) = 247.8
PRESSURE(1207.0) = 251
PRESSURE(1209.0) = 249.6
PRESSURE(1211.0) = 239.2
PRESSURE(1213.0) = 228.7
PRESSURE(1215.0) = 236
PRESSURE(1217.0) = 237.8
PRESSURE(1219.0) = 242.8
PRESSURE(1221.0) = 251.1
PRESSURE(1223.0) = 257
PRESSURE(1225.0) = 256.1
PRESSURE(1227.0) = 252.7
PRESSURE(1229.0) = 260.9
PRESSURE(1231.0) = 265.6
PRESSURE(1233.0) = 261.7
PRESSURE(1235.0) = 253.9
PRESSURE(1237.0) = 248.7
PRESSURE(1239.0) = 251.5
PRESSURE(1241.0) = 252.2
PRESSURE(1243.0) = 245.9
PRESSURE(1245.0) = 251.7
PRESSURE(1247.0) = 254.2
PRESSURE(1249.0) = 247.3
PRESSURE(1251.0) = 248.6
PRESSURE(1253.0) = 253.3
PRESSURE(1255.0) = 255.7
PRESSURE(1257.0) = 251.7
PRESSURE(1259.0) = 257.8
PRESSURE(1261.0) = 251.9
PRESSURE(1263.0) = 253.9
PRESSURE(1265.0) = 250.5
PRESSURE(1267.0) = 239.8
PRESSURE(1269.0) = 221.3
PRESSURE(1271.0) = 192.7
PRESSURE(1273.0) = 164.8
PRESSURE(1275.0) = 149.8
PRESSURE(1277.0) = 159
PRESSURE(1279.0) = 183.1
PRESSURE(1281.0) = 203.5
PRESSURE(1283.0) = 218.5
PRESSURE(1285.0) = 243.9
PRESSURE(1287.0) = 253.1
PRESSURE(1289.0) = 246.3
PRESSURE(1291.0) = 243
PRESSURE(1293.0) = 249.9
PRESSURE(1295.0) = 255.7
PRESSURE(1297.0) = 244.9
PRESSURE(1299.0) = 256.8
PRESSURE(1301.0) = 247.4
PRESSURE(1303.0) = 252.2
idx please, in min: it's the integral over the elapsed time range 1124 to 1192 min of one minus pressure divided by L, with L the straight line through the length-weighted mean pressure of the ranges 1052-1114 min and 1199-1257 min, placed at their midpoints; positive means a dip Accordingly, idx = 2.68 min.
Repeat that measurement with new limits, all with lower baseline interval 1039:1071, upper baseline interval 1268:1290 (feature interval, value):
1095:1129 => 2.5 min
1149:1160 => 0.8 min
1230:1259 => -3.5 min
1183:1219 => 1.0 min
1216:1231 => -0.8 min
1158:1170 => 1.0 min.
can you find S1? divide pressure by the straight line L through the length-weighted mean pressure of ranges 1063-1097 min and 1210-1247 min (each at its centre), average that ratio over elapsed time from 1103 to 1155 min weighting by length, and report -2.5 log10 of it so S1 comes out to 0.01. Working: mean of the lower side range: 305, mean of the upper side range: 250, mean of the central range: 285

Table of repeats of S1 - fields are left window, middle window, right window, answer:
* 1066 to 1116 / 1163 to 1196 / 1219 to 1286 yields 0.023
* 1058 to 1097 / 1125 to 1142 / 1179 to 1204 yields 0.003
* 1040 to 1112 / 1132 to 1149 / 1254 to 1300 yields 0.032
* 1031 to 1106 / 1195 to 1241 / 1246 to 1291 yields 0.014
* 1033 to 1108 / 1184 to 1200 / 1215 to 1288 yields 0.044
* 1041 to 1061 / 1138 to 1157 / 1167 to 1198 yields 0.042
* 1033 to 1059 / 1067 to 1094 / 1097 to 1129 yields 0.079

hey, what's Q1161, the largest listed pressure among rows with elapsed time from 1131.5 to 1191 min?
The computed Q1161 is 287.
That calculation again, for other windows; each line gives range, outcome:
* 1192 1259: 265.6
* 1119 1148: 298.2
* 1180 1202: 269.3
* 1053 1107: 370.7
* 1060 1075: 347.4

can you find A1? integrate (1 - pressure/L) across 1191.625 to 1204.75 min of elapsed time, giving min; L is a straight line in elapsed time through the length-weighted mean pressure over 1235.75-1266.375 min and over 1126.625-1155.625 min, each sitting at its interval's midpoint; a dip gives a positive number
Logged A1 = 0.8 min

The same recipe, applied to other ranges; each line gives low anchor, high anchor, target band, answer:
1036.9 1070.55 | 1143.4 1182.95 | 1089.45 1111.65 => 1.56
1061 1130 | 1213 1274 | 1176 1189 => 0.34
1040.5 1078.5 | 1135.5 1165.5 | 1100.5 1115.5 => 0.52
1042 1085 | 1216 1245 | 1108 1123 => 0.62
